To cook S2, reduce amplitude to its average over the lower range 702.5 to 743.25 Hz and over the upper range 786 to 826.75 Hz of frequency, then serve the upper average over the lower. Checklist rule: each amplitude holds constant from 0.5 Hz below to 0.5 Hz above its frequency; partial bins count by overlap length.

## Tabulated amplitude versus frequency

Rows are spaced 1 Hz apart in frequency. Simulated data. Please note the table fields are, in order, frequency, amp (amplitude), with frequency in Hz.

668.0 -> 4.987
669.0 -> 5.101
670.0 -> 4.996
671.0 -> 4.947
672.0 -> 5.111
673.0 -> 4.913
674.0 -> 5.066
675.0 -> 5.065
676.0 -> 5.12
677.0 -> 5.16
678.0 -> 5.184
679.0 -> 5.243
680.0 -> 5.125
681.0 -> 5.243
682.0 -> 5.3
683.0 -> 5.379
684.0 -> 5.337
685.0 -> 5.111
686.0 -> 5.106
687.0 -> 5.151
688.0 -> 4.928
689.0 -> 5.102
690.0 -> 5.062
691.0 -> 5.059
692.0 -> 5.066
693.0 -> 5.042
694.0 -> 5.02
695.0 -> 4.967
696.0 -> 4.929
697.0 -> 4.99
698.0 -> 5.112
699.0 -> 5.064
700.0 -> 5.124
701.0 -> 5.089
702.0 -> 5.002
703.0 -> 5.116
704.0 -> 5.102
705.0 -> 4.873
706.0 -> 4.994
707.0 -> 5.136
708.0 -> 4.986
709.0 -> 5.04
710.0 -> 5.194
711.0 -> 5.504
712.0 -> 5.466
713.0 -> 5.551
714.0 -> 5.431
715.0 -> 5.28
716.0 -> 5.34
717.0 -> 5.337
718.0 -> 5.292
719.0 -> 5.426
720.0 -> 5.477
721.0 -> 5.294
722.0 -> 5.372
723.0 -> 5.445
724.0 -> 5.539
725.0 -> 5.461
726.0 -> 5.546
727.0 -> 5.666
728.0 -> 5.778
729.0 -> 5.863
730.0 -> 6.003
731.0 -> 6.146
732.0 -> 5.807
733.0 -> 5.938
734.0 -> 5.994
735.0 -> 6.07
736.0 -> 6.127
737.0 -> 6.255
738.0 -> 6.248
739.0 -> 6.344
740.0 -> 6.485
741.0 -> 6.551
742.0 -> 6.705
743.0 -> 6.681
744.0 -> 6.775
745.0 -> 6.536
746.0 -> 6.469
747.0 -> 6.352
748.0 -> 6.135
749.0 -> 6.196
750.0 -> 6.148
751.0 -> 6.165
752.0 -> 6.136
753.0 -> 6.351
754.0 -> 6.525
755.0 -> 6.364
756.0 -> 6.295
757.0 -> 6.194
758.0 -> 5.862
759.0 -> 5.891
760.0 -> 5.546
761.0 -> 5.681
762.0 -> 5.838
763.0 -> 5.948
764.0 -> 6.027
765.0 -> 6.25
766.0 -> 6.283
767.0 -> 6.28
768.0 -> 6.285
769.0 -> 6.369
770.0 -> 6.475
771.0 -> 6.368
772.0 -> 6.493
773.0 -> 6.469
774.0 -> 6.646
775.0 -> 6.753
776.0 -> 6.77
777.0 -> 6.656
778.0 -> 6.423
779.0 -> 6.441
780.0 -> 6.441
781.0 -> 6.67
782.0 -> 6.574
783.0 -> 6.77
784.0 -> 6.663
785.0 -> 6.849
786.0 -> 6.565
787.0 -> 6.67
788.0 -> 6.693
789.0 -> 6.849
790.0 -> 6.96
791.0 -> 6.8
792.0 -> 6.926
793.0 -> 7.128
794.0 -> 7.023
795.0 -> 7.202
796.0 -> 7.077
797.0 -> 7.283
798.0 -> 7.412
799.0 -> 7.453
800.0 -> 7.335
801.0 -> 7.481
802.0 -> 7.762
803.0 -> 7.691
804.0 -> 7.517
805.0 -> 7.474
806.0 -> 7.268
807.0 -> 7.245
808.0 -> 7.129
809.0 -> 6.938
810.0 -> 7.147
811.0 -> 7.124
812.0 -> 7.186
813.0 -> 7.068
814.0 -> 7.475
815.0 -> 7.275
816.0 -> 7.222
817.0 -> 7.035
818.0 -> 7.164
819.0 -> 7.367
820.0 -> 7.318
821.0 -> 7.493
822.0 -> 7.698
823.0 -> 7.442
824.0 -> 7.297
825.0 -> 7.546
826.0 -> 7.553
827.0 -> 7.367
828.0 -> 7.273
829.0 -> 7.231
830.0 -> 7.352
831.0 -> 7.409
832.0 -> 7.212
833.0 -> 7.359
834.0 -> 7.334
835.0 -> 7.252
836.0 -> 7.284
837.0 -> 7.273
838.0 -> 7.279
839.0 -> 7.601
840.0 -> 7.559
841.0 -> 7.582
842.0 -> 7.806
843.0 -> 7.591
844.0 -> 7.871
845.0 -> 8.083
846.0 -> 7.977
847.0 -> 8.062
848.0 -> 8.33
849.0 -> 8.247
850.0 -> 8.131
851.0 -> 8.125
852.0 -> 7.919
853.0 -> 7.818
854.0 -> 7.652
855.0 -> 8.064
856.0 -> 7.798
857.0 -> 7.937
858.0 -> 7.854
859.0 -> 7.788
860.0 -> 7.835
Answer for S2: 1.28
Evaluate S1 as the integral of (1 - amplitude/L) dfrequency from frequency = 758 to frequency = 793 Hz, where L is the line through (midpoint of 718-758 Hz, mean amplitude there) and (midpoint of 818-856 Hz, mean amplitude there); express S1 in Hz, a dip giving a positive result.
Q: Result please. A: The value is 1.1 Hz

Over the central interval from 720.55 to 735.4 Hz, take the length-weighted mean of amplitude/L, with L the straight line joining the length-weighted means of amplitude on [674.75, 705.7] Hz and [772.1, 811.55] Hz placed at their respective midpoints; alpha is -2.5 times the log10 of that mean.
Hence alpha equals 0.01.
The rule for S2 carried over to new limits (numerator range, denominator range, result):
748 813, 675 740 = 1.24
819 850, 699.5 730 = 1.42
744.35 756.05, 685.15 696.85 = 1.25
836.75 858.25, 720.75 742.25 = 1.32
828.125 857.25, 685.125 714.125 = 1.51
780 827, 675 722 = 1.39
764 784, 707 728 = 1.20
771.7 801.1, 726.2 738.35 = 1.14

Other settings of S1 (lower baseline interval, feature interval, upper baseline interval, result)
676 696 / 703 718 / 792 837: 0.9 Hz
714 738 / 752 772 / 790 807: 1.0 Hz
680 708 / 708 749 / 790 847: -0.8 Hz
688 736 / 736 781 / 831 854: -1.0 Hz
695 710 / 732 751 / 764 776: -1.5 Hz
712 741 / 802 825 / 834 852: -0.2 Hz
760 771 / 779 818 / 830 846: -1.9 Hz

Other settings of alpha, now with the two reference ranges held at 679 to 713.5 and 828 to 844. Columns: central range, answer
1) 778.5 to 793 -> -0.020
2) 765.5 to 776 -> -0.018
